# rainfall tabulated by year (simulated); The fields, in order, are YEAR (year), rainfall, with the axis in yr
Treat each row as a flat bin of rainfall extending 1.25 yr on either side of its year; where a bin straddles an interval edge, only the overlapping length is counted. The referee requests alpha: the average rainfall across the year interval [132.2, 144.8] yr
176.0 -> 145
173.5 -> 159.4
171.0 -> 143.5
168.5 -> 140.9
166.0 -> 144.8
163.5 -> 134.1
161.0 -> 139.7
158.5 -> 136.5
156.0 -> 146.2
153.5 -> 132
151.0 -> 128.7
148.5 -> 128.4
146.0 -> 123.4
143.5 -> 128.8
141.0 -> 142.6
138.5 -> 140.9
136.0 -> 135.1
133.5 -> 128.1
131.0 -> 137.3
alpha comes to 135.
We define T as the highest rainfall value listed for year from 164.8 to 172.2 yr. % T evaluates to 144.8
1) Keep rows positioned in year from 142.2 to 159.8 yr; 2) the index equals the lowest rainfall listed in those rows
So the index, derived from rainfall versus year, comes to 123.4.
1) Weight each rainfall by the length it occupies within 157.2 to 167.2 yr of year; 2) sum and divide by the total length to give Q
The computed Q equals 139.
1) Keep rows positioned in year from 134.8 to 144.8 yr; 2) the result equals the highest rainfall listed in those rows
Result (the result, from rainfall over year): 142.6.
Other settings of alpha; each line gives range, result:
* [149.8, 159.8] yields 136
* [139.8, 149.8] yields 131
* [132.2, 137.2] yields 132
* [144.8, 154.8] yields 128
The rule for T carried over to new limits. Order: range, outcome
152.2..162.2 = 146.2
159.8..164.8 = 139.7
